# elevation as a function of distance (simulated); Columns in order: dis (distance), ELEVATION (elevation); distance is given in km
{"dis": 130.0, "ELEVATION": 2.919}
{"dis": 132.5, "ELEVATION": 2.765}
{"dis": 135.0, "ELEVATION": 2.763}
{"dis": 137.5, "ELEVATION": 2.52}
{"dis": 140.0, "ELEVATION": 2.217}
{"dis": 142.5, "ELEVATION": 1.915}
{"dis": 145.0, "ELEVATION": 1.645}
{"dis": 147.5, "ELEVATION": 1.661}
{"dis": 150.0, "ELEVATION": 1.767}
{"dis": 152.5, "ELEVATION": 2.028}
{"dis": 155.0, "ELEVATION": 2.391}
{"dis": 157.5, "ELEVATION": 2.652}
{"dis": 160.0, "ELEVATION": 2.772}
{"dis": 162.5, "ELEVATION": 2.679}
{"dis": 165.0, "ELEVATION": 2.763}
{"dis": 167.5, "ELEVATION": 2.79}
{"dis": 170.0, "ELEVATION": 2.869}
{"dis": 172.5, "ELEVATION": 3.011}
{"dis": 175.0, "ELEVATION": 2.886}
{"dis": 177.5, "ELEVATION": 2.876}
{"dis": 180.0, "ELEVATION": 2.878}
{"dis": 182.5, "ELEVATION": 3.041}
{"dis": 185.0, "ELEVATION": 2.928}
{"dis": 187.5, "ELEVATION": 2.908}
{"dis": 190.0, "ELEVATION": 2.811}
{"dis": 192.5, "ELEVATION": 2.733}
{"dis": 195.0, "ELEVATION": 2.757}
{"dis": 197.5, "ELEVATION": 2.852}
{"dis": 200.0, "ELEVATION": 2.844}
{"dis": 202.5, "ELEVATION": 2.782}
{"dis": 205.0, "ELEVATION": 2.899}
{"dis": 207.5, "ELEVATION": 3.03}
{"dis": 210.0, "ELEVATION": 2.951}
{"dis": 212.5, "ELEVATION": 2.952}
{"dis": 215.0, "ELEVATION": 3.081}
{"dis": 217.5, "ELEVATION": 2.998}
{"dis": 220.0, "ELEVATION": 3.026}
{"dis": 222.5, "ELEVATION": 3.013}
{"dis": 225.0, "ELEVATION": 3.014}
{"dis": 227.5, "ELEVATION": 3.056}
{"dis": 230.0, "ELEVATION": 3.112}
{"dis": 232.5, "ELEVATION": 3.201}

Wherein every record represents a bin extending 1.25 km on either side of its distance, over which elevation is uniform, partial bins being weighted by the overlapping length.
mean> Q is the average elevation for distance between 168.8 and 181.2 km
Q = 2.9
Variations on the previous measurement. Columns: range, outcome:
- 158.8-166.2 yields 2.74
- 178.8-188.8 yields 2.94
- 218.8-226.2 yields 3.02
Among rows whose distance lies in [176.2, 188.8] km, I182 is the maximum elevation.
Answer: 3.041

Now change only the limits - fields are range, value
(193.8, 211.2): 3.03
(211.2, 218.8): 3.081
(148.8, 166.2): 2.772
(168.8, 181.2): 3.011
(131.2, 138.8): 2.765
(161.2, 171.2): 2.869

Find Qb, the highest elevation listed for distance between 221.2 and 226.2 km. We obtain 3.014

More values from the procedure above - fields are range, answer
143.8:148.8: 1.661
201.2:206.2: 2.899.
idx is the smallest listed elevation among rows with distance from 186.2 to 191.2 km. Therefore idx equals 2.811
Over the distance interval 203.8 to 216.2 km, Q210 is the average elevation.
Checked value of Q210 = 2.98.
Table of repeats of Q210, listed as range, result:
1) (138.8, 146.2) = 1.93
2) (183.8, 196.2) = 2.83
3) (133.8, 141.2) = 2.5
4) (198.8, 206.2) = 2.84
